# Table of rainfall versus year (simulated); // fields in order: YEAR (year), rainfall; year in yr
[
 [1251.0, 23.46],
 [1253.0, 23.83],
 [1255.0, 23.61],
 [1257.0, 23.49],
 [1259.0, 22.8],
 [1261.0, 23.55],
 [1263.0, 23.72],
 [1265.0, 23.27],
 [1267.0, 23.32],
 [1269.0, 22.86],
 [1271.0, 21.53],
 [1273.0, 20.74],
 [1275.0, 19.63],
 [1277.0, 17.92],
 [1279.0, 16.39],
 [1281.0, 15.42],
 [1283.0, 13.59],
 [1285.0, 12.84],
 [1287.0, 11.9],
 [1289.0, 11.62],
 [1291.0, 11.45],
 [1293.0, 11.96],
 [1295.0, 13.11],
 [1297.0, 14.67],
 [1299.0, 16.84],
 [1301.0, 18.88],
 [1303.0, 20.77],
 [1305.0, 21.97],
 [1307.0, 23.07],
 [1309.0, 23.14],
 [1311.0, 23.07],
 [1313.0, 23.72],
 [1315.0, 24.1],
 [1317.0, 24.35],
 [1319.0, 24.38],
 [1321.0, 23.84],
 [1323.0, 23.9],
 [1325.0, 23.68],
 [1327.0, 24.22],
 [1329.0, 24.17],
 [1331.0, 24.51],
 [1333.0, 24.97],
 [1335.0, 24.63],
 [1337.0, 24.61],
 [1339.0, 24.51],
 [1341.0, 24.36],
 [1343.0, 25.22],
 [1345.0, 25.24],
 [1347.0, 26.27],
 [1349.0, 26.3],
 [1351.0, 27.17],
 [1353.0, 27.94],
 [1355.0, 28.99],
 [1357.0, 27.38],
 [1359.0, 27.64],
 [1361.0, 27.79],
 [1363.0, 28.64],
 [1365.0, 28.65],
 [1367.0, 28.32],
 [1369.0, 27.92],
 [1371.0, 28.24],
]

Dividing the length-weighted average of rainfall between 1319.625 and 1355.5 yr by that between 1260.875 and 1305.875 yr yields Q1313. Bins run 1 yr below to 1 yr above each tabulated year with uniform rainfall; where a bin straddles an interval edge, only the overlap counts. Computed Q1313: 1.4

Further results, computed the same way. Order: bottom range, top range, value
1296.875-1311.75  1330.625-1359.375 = 1.26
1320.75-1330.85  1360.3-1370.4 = 1.18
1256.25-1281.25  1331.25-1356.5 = 1.21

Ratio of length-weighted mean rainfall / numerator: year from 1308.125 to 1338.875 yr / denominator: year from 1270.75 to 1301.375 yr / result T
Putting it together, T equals 1.57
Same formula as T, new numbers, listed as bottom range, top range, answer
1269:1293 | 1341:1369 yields 1.72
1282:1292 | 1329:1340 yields 2.00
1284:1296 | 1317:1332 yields 1.99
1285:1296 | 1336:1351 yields 2.10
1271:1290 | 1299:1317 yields 1.40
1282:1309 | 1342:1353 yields 1.65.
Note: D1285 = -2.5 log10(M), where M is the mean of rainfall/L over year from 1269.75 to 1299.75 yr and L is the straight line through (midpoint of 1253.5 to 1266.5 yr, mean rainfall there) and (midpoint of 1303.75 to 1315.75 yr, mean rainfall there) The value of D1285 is 0.451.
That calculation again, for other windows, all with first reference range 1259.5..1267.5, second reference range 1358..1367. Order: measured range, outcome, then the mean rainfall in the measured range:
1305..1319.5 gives 0.10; 23.5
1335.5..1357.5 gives 0.05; 26.1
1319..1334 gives 0.10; 24.2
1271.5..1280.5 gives 0.27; 18.6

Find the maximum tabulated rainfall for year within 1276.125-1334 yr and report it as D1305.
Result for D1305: 24.97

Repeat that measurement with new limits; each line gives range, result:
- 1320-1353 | 27.94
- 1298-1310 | 23.14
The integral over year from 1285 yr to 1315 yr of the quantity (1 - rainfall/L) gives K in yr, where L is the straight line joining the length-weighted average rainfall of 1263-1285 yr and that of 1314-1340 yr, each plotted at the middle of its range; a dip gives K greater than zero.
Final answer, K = 5.9 yr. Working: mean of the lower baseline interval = 19.4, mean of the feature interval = 17.6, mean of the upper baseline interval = 24.3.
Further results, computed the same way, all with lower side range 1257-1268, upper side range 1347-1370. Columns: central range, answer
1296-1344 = 5.7 yr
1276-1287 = 4.2 yr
